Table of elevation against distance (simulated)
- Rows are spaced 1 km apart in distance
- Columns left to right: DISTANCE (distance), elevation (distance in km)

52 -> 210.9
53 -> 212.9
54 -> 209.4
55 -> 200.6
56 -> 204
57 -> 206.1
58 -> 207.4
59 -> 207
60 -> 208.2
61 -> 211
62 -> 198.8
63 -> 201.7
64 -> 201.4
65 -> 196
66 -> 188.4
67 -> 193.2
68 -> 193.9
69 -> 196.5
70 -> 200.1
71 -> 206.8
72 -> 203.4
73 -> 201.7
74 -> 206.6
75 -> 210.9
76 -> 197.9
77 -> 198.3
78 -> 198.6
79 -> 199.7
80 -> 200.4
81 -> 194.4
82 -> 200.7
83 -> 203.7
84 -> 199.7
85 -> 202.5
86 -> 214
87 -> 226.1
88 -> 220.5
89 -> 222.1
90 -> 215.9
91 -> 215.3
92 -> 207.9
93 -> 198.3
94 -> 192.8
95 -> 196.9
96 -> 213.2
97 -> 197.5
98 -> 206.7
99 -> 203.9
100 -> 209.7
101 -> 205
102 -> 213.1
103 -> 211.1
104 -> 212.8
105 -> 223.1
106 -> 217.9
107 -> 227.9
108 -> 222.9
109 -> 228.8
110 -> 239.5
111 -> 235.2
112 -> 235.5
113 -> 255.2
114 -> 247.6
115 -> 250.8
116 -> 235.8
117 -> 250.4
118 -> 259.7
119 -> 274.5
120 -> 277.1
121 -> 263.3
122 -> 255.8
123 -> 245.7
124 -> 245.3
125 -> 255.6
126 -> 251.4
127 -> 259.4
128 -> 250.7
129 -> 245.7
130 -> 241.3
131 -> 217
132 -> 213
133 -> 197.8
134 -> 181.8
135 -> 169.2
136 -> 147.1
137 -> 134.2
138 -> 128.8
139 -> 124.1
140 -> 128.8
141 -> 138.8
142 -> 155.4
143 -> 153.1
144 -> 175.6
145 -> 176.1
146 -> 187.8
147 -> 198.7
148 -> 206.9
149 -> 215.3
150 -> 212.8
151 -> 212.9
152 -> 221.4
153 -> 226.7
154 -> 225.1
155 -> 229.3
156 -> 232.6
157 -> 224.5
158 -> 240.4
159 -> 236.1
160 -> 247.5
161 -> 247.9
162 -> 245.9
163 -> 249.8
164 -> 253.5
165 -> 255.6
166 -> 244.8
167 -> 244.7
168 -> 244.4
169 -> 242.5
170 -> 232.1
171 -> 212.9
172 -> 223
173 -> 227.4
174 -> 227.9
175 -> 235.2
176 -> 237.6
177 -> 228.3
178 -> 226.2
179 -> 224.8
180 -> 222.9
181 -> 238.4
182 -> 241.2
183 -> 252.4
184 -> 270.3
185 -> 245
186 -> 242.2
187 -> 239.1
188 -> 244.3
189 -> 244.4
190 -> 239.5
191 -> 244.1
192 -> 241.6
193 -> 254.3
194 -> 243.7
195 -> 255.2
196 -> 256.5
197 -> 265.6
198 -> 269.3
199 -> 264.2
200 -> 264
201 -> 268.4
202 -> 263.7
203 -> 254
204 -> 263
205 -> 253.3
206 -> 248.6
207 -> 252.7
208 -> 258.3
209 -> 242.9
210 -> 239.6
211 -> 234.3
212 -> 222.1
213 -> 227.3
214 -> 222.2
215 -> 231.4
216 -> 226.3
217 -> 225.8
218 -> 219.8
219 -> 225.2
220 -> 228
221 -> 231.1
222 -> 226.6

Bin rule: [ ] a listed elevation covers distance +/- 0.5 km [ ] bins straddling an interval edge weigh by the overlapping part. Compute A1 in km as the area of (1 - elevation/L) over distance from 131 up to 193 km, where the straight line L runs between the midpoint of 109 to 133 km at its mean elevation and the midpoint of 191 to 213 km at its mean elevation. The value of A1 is 8.1 km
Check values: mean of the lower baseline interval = 247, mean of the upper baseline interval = 252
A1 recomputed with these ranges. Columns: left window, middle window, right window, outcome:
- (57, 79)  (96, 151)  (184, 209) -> 2.42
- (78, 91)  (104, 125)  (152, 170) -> -2.22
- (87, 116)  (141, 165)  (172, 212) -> 1.97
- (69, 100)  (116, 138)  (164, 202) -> -0.66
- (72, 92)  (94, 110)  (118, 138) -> 0.17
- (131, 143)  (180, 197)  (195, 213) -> -1.14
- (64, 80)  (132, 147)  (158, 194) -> 4.36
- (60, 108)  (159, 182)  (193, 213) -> 0.28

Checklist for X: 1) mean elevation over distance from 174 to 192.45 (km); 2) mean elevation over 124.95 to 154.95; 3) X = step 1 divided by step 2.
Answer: 1.2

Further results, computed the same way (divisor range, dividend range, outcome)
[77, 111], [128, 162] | 0.94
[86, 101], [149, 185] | 1.13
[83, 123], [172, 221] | 1.08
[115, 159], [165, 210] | 1.16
